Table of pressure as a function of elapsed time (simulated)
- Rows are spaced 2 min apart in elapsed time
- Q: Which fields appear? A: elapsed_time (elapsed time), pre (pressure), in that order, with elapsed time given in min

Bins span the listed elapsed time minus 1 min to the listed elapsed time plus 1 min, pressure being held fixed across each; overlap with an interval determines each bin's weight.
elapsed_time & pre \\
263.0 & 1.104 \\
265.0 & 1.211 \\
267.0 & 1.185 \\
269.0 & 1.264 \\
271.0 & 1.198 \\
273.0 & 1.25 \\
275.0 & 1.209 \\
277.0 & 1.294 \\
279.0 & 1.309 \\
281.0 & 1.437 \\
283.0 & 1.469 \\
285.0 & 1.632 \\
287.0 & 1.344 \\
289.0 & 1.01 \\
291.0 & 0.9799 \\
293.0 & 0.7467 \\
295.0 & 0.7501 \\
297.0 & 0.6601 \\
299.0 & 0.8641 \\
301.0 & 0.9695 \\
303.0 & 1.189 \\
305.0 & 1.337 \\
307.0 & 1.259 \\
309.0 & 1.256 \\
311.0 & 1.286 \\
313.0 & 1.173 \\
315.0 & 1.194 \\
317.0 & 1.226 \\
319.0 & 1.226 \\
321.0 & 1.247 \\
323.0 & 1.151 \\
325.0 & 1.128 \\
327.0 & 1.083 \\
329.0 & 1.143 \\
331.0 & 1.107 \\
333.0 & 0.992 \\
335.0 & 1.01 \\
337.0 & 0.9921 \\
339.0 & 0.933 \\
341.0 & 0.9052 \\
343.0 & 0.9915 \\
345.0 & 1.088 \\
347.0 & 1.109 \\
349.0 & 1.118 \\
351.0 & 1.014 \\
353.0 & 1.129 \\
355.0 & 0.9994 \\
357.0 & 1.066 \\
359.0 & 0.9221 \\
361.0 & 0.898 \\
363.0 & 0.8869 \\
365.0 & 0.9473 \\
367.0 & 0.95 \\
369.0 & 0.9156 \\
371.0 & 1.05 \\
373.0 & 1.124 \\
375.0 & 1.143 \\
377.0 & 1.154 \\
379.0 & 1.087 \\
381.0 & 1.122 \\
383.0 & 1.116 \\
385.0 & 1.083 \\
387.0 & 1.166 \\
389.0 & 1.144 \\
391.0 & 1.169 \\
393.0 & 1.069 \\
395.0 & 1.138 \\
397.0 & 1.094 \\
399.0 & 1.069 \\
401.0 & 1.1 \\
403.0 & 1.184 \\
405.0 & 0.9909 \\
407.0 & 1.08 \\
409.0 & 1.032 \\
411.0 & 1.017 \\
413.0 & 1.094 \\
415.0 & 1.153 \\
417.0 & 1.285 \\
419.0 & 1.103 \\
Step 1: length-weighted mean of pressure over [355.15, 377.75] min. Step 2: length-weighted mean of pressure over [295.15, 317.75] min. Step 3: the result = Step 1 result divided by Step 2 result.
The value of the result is 0.9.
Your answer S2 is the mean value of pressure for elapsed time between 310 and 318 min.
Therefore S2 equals 1.22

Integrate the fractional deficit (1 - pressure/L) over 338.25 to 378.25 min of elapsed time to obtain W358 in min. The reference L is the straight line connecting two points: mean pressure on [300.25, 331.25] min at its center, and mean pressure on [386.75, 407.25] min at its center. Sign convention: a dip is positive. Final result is 4.5 min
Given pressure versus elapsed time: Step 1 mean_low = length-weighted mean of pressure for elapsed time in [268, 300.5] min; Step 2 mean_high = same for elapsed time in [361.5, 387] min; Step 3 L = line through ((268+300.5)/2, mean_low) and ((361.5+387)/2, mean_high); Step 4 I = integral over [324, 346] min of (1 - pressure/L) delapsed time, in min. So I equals 1.2 min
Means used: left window 1.15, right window 1.05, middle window 1.03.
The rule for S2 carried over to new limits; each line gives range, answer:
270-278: 1.24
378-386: 1.1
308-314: 1.24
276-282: 1.35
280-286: 1.51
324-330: 1.12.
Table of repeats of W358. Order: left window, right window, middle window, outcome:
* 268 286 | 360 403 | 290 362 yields 9.03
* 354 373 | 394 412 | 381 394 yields -1.12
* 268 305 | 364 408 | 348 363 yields 1.27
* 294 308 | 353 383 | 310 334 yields -3.61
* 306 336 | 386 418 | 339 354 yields 1.38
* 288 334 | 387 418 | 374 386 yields -0.15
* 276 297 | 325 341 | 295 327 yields -0.98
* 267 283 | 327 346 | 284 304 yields 3.19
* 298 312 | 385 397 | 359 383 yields 2.38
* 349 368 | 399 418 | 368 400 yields -1.75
